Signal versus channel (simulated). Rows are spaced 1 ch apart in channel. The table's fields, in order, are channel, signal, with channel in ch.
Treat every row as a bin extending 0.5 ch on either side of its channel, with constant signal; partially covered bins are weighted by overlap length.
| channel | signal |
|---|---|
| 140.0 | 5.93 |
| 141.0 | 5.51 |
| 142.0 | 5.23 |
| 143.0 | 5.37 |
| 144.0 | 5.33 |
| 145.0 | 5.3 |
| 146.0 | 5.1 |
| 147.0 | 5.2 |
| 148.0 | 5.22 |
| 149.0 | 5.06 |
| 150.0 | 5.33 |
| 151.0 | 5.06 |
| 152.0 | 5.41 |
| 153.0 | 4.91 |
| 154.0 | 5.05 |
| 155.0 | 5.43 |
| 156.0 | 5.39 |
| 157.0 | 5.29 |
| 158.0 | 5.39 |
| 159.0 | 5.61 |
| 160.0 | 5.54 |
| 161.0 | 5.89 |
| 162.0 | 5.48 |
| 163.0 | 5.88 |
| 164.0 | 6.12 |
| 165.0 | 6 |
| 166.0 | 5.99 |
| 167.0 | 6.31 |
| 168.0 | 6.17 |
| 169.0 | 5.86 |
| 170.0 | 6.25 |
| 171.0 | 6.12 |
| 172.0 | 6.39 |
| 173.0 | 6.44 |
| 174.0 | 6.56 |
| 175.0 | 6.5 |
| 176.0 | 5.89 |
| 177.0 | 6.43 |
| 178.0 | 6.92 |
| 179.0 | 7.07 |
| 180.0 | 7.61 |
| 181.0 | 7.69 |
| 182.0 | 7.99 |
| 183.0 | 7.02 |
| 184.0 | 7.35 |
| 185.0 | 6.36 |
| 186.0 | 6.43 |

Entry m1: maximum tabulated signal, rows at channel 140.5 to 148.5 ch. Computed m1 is 5.51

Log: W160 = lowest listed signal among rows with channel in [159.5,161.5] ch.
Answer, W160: 5.54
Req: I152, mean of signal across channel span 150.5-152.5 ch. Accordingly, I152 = 5.23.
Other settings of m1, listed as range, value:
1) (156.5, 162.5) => 5.89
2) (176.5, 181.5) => 7.69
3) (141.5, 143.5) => 5.37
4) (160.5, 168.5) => 6.31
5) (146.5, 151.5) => 5.33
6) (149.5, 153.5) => 5.41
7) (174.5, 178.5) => 6.92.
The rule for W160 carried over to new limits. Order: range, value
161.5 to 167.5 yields 5.48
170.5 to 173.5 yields 6.12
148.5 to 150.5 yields 5.06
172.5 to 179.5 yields 5.89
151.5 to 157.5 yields 4.91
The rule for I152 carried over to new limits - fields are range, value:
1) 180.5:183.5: 7.57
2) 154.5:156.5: 5.41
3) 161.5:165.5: 5.87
